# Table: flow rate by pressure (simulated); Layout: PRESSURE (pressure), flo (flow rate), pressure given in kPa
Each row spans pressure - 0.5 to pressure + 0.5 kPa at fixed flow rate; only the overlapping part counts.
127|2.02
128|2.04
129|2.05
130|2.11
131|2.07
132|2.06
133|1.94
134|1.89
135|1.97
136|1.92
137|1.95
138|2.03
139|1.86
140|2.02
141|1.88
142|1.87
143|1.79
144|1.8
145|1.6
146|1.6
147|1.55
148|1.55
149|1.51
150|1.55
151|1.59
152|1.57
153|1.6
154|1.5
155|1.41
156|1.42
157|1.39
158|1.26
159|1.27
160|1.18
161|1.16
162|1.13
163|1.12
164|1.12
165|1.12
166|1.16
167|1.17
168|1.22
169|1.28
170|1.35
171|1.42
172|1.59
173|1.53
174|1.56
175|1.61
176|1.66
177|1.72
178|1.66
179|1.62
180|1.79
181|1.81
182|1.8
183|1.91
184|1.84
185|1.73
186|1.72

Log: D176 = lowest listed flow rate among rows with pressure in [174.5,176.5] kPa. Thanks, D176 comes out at 1.61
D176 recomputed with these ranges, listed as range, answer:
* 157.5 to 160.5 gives 1.18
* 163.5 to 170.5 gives 1.12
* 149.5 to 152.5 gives 1.55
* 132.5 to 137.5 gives 1.89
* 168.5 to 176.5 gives 1.28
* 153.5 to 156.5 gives 1.41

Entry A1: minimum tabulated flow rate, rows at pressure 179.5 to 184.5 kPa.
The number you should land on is 1.79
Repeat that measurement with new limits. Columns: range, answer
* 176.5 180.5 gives 1.62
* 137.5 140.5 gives 1.86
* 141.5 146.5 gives 1.6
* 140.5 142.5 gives 1.87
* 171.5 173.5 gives 1.53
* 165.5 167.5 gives 1.16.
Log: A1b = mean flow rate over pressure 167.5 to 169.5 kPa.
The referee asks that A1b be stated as 1.25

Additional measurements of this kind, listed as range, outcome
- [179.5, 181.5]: 1.8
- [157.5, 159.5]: 1.27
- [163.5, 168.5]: 1.16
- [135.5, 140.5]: 1.96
